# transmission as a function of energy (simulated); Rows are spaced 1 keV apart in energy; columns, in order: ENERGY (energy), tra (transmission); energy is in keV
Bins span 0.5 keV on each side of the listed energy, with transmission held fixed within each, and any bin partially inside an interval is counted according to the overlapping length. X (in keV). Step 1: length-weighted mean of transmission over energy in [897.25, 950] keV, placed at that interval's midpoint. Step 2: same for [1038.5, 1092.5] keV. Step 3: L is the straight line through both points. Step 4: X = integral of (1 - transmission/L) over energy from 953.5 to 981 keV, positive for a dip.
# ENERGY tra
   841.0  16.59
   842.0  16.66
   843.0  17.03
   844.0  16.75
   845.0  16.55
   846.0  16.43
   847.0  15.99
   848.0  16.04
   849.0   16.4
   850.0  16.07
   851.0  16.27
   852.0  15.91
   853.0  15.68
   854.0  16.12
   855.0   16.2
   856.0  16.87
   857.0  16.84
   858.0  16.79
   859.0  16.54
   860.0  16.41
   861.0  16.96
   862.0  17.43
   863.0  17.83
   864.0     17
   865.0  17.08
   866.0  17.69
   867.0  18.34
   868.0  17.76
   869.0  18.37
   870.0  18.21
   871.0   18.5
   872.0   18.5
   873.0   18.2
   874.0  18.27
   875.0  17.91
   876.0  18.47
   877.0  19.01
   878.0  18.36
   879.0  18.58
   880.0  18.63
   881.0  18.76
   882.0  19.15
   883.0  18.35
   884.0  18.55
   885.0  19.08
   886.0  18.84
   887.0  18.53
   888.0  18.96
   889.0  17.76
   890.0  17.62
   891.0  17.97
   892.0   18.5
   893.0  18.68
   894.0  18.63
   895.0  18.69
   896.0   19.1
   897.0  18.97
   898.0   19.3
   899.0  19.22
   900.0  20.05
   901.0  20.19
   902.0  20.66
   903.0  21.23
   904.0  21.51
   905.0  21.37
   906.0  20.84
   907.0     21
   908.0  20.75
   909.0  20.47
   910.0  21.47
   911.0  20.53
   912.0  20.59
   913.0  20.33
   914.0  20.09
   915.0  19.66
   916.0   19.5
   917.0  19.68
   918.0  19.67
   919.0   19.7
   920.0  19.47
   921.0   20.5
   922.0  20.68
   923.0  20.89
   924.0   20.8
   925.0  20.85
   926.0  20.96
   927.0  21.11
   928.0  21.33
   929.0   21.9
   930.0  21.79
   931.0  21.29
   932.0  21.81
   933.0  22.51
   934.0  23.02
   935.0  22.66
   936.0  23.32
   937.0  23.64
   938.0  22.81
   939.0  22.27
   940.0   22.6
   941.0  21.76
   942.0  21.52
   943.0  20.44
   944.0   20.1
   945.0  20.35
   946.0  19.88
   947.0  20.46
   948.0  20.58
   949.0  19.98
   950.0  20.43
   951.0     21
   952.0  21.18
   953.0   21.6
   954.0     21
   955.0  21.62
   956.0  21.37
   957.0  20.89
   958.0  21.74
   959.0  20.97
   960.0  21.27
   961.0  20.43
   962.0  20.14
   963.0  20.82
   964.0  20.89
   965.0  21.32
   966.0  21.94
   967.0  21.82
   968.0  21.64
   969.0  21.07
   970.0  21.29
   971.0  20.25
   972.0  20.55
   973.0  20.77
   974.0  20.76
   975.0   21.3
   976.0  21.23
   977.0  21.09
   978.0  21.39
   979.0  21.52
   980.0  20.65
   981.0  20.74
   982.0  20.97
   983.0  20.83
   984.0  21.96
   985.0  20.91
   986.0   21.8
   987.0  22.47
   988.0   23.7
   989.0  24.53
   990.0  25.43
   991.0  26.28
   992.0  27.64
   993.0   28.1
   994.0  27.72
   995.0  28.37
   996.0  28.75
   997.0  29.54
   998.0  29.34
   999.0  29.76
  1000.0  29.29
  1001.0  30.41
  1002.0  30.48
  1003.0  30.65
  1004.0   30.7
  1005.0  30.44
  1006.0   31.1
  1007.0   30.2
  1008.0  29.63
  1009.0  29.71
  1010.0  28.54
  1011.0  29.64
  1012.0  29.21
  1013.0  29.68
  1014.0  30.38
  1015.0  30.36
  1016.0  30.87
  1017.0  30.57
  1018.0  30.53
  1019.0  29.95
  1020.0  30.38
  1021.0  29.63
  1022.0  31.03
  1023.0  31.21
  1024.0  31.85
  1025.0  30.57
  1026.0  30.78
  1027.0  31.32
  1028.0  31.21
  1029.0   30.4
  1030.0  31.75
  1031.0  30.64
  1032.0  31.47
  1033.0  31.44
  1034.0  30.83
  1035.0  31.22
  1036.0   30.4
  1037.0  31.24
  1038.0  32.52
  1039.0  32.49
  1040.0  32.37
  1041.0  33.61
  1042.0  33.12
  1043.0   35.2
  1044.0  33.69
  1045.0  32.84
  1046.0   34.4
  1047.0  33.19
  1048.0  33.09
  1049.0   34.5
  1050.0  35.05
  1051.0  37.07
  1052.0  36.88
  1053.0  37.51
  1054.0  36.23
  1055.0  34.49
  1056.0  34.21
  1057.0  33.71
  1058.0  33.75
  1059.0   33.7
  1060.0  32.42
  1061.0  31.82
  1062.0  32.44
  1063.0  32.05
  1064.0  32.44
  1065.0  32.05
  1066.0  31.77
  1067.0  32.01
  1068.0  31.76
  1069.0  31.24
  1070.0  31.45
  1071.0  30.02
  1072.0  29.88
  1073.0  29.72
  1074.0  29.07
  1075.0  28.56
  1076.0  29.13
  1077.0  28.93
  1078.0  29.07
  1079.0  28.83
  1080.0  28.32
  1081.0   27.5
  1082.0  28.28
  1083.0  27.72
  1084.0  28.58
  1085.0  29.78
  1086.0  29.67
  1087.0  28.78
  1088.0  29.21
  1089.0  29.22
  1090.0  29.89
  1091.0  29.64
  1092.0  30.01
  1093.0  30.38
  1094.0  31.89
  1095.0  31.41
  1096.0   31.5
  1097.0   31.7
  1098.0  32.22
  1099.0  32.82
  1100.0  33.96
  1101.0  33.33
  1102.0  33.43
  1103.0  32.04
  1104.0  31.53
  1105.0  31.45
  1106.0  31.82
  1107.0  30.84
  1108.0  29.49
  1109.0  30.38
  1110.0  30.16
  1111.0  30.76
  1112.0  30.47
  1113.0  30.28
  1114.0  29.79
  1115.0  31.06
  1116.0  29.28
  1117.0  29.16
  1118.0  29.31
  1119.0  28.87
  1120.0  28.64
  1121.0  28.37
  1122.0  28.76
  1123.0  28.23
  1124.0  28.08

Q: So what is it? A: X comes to 3.6 keV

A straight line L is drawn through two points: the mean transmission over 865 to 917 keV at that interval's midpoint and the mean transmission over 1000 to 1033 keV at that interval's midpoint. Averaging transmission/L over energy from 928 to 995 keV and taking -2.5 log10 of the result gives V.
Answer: 0.16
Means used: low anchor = 19.2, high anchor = 30.5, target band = 21.9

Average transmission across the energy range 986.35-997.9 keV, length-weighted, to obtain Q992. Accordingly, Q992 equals 26.6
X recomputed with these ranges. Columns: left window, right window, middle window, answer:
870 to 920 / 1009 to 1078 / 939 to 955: 1.9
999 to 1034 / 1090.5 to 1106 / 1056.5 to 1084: 0.6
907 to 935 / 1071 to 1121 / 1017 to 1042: -4.3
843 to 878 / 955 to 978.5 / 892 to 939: -3.7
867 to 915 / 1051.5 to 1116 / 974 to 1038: -3.8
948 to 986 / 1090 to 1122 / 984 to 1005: -3.8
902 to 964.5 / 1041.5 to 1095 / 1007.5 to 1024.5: -1.6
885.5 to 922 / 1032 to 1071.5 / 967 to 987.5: 4.0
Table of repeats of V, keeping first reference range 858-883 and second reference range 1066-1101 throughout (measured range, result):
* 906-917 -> -0.01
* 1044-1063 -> -0.20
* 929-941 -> -0.04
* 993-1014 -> -0.16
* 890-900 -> 0.03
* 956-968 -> 0.10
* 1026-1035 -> -0.15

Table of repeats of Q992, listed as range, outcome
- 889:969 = 20.7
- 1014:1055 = 32.3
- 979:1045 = 29.1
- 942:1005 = 23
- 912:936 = 20.9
